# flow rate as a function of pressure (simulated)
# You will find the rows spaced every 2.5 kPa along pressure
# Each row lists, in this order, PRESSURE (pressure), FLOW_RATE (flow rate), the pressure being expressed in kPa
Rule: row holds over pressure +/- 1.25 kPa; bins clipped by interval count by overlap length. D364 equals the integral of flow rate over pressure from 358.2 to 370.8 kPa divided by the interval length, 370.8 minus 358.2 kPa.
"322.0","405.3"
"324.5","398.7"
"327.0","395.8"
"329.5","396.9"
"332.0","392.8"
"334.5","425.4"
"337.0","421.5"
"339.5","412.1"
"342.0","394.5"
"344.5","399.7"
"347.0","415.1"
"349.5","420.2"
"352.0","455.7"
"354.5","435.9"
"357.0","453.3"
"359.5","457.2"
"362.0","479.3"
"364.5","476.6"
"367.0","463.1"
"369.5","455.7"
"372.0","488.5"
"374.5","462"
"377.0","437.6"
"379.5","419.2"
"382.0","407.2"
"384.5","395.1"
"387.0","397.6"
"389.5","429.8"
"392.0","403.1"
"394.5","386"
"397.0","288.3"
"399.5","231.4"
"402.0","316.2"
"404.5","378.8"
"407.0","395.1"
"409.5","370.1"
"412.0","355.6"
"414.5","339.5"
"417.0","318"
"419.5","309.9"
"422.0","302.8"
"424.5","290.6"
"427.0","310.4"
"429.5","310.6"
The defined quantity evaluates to 466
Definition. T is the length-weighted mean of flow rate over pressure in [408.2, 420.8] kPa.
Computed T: 339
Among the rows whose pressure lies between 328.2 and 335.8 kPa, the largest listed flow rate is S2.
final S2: 425.4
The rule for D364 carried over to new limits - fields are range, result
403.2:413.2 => 375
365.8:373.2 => 469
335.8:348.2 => 409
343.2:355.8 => 425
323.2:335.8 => 402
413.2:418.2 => 329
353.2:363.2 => 456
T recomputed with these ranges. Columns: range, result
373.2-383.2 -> 432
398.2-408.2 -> 330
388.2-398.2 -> 377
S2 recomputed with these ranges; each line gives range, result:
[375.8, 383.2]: 437.6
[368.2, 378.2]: 488.5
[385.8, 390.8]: 429.8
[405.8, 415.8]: 395.1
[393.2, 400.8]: 386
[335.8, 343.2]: 421.5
